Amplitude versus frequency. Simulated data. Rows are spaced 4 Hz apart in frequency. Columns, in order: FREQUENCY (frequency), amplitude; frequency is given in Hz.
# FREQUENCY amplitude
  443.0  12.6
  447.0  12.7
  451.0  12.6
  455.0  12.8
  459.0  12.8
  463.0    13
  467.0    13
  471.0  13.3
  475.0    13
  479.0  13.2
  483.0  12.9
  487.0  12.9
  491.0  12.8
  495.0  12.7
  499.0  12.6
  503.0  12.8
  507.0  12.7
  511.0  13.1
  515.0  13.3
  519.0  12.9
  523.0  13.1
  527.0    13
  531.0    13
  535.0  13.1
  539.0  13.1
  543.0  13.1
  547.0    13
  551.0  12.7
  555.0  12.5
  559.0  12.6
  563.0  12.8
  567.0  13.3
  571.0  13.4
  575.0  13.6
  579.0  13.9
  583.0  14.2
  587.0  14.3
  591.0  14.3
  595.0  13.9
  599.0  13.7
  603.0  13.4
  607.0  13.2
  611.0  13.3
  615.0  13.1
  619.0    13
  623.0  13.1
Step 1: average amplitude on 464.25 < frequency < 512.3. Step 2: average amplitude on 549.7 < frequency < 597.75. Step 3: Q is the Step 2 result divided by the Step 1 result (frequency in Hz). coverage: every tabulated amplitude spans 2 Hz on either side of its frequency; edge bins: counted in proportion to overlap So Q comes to 1.04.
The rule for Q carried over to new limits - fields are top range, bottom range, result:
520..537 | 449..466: 1.02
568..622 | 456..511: 1.06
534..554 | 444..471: 1.01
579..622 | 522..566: 1.06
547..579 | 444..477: 1.01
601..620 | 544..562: 1.04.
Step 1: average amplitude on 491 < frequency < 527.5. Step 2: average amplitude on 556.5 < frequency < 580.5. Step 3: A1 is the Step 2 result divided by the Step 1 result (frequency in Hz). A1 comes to 1.03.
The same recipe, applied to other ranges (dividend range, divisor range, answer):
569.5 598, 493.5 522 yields 1.08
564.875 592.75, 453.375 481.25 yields 1.06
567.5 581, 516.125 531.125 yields 1.04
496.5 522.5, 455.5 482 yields 0.99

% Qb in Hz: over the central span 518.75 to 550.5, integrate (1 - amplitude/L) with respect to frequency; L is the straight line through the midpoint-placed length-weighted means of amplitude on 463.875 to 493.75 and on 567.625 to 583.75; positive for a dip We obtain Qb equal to 0.9 Hz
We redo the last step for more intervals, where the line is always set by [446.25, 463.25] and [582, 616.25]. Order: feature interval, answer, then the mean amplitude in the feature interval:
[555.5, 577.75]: 0.62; 13.1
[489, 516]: 0.49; 12.8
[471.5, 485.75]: -0.15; 13.1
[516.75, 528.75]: 0.18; 13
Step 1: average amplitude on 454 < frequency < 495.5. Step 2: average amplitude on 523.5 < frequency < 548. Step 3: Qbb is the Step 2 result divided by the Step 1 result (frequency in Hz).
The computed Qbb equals 1.0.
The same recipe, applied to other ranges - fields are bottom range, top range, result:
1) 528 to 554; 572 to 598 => 1.08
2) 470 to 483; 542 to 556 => 0.98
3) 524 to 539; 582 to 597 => 1.09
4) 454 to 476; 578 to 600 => 1.08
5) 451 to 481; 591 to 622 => 1.03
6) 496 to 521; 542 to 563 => 0.99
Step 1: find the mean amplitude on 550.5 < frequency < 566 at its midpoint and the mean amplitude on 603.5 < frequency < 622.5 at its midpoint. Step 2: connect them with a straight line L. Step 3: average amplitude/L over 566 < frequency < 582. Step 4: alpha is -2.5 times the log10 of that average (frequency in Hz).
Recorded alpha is -0.06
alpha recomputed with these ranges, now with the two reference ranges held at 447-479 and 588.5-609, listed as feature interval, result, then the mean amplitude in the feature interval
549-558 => 0.07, 12.6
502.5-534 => 0.02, 13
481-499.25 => 0.02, 12.8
